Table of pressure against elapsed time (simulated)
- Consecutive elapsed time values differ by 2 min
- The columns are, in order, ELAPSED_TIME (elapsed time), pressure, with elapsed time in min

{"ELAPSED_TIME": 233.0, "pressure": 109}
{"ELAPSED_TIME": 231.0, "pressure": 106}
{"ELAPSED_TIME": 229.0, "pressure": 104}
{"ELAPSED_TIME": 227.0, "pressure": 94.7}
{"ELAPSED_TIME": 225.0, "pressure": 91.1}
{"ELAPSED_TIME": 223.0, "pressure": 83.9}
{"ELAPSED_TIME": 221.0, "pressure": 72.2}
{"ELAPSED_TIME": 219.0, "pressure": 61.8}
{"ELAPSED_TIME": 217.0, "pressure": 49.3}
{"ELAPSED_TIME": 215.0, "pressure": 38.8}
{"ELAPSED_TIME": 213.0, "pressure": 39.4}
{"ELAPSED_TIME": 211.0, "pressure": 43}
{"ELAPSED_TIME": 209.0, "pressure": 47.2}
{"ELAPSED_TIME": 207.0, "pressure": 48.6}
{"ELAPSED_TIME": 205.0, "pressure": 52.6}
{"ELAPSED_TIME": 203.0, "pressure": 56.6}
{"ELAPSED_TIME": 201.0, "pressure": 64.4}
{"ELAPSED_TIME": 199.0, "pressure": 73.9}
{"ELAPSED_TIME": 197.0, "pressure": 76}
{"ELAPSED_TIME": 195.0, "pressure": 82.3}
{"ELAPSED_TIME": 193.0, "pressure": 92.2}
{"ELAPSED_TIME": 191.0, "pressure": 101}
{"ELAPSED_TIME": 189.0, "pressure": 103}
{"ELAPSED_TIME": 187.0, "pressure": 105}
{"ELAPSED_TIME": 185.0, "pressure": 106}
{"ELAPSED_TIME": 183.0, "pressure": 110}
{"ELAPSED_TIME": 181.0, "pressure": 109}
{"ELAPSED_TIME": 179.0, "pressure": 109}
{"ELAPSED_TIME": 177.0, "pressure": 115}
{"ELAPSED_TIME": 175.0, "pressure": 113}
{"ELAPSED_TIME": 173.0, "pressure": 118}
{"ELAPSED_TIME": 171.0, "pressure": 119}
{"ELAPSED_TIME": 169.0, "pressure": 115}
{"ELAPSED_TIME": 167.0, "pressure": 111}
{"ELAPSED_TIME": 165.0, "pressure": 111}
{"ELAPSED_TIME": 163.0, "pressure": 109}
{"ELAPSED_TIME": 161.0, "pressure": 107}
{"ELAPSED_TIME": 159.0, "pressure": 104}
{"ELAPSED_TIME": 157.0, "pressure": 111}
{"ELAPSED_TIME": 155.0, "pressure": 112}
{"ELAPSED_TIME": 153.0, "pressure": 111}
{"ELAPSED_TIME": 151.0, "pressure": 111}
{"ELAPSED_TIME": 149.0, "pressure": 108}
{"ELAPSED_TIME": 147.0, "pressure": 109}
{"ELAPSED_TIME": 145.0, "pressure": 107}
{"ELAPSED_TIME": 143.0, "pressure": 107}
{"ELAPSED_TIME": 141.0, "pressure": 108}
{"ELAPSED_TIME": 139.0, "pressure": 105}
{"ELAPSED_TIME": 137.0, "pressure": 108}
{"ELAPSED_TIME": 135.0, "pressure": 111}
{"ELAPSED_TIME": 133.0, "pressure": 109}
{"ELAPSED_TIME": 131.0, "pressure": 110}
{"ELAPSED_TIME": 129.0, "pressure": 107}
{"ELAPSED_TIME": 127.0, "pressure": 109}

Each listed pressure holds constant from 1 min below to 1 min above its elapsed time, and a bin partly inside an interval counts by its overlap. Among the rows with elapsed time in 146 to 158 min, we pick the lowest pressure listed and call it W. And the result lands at 108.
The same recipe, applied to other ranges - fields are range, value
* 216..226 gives 49.3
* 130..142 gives 105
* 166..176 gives 111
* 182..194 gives 92.2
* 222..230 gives 83.9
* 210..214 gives 39.4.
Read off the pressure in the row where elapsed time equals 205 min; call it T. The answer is 52.6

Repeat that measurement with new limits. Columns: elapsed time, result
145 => 107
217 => 49.3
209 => 47.2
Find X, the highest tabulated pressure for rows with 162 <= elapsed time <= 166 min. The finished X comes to 111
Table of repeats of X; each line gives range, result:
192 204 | 92.2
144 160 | 112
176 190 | 115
